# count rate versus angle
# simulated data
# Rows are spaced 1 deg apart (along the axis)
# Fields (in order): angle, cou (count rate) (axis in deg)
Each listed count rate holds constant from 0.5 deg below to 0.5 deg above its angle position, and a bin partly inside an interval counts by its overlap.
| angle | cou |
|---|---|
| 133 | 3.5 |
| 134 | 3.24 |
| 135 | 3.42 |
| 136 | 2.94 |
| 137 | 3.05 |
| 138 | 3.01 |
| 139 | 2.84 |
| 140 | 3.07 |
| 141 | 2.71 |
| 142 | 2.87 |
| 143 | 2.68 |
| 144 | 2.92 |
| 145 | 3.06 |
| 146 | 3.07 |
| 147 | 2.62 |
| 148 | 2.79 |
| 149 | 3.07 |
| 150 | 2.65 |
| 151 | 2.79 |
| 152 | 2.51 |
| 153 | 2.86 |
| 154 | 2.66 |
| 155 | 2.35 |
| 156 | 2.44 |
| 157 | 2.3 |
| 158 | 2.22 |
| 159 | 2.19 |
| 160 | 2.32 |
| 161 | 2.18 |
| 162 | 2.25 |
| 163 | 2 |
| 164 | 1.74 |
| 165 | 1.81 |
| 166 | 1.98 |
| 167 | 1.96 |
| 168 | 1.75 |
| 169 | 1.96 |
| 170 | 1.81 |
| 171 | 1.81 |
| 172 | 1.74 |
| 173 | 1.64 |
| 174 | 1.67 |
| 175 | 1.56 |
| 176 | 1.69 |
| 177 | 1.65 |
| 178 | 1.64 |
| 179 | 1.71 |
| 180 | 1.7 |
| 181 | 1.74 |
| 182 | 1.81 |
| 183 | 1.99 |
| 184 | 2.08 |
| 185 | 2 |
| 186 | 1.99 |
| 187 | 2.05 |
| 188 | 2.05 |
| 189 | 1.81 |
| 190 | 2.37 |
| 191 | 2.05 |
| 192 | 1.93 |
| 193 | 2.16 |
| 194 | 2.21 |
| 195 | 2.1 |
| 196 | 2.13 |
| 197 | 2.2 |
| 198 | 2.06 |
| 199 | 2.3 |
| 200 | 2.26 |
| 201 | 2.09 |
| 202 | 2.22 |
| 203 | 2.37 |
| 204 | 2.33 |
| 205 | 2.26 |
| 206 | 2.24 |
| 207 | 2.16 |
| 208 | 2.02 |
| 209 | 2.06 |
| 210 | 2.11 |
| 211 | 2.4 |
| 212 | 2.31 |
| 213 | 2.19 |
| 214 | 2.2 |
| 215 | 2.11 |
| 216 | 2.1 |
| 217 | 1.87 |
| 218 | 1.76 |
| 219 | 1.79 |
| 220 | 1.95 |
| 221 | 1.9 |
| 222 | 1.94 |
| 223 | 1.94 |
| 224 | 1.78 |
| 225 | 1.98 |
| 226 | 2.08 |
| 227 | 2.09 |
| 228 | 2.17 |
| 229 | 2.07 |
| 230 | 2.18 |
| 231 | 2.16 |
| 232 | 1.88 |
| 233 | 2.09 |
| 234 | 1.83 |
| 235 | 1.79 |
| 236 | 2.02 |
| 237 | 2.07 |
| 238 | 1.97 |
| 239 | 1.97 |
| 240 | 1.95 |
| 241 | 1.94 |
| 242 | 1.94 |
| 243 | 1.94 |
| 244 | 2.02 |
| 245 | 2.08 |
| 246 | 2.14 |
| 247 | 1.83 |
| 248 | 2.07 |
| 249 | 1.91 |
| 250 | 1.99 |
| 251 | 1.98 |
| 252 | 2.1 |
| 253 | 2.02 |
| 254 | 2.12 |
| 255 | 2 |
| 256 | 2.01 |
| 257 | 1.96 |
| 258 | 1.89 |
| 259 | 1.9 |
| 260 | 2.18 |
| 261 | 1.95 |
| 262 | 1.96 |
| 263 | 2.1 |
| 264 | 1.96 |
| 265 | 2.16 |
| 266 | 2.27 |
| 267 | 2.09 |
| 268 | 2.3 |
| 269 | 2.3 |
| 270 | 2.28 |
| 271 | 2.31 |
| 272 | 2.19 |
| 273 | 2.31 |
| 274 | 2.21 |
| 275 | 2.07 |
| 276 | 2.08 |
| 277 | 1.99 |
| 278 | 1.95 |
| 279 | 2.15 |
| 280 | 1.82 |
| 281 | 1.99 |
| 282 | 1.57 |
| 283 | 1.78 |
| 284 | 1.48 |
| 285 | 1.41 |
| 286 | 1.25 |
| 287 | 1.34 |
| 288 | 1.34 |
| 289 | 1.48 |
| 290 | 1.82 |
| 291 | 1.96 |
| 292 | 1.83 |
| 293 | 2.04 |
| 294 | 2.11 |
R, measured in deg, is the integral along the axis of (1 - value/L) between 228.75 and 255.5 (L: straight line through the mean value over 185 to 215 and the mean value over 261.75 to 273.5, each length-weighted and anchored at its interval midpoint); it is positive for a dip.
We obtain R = 2.2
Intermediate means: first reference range 2.16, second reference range 2.19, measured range 2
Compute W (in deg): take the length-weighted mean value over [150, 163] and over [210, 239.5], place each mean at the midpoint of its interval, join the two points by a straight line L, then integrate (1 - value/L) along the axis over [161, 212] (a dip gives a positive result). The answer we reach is 5.4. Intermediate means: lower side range 2.42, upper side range 2.02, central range 2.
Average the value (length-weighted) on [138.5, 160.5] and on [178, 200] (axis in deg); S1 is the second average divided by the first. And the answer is 0.75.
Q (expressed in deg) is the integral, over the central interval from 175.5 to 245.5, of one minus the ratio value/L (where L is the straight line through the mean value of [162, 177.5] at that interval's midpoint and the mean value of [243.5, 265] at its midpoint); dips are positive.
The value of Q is -4.7 deg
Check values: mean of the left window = 1.8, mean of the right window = 2.01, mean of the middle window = 2.03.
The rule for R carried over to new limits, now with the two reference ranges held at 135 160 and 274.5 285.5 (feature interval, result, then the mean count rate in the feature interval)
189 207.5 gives 1.7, 2.18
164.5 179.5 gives 4.8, 1.76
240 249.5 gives 0.5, 1.98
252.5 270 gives -0.9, 2.07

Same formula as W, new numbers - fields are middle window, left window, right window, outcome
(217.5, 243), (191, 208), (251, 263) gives 1.5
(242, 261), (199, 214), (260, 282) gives 1.2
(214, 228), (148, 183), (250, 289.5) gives 0.3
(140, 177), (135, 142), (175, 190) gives 2.8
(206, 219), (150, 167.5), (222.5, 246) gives -0.1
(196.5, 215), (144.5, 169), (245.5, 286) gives 0.1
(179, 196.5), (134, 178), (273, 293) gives 1.8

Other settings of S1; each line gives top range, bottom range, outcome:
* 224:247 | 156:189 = 1.05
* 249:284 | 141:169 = 0.84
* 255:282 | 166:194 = 1.11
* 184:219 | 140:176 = 0.92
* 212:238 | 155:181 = 1.05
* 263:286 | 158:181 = 1.08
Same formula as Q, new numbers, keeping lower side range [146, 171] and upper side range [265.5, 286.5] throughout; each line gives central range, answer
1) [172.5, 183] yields 2.60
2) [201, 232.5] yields 0.96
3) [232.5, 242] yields 0.62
